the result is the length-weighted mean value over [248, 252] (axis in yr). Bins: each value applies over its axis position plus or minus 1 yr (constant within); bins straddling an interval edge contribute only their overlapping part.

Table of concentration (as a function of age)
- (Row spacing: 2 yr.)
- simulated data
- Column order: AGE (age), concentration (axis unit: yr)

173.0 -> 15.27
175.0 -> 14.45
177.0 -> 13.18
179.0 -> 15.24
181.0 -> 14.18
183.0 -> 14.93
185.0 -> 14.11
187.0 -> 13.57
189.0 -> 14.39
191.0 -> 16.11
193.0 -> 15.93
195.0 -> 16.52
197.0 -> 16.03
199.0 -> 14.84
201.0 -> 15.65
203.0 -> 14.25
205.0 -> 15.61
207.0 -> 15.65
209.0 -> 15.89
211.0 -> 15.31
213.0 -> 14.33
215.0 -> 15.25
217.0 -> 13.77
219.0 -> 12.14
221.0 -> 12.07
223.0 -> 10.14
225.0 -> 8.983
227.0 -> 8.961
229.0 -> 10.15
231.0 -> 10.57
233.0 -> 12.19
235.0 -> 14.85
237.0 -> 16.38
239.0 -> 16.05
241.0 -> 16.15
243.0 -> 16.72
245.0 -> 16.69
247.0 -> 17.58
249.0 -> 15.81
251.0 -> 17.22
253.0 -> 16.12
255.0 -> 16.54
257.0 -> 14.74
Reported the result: 16.5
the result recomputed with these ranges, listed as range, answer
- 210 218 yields 14.7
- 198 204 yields 14.9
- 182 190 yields 14.2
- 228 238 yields 12.8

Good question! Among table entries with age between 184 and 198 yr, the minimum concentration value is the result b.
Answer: 13.57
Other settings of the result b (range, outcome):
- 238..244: 16.05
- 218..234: 8.961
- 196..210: 14.25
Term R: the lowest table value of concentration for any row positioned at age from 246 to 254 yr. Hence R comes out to 15.81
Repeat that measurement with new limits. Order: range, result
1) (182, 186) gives 14.11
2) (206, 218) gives 13.77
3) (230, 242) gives 10.57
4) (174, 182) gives 13.18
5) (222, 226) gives 8.983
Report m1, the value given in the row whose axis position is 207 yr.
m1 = 15.65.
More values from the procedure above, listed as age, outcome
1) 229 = 10.15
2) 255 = 16.54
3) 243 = 16.72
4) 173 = 15.27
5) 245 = 16.69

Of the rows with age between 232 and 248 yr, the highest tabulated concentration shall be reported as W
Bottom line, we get 17.58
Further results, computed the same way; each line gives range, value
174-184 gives 15.24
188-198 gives 16.52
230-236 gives 14.85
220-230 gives 12.07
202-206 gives 15.61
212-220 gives 15.25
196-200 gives 16.03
